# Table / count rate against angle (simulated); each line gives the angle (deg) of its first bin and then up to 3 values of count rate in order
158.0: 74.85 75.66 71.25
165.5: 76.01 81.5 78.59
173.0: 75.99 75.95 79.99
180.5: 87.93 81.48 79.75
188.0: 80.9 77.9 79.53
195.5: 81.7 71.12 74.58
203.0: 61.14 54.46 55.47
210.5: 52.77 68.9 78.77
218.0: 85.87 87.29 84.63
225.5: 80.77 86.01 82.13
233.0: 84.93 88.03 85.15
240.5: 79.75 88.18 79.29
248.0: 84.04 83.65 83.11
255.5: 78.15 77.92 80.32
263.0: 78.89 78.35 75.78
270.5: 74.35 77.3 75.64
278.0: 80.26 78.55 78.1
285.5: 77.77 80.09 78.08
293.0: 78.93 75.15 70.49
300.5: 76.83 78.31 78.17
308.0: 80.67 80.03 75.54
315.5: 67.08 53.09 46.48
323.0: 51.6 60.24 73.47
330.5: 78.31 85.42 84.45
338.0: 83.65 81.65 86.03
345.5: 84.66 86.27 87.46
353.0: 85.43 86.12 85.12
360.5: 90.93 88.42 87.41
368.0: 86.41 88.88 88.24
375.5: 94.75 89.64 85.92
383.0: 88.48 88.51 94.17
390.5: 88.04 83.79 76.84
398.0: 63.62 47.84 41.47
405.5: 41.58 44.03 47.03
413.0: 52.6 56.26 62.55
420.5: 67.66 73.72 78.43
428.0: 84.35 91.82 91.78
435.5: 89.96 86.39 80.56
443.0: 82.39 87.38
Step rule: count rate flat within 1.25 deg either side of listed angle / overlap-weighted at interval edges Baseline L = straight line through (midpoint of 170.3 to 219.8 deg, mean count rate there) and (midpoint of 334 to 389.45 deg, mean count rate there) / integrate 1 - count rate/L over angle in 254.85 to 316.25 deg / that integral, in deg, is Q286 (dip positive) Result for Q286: 3.0 deg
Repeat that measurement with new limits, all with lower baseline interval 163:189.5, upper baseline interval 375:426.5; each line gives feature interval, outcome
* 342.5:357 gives -2.89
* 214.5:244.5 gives -2.83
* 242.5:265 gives -1.54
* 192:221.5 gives 2.75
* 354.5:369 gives -3.31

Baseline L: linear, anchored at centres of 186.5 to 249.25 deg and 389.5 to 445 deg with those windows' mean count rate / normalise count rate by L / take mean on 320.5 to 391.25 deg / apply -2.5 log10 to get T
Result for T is -0.161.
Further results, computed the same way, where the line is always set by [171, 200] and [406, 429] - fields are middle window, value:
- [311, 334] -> 0.05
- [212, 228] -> -0.07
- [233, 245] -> -0.13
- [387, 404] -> -0.12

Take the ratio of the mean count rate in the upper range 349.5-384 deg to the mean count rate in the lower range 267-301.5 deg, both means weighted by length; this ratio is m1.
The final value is 1.1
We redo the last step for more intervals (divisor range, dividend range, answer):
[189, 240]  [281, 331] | 0.94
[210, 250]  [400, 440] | 0.82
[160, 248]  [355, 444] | 0.99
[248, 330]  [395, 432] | 0.83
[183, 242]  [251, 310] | 1.02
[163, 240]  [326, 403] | 1.08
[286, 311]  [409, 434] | 0.90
